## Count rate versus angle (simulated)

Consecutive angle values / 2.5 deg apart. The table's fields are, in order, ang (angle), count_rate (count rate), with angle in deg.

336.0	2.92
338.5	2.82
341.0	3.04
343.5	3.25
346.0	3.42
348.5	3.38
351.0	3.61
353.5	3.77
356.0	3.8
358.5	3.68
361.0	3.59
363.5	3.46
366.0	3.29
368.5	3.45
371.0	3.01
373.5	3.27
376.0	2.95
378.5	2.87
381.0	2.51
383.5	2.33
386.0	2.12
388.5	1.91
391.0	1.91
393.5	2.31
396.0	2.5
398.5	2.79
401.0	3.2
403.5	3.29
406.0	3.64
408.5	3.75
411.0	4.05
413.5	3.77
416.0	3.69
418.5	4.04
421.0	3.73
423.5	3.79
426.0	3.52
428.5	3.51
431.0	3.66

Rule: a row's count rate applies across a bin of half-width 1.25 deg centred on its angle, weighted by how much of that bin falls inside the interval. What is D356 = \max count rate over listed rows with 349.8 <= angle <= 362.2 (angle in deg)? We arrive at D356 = 3.8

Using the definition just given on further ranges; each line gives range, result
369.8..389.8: 3.27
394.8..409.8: 3.75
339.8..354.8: 3.77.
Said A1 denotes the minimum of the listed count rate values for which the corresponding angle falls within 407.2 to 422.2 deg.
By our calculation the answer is 3.69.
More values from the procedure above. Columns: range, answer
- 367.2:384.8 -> 2.33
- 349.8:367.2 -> 3.29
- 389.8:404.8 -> 1.91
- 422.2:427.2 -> 3.52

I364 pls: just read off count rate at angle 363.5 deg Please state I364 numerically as 3.46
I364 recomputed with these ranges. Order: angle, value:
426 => 3.52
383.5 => 2.33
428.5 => 3.51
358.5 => 3.68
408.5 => 3.75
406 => 3.64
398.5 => 2.79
